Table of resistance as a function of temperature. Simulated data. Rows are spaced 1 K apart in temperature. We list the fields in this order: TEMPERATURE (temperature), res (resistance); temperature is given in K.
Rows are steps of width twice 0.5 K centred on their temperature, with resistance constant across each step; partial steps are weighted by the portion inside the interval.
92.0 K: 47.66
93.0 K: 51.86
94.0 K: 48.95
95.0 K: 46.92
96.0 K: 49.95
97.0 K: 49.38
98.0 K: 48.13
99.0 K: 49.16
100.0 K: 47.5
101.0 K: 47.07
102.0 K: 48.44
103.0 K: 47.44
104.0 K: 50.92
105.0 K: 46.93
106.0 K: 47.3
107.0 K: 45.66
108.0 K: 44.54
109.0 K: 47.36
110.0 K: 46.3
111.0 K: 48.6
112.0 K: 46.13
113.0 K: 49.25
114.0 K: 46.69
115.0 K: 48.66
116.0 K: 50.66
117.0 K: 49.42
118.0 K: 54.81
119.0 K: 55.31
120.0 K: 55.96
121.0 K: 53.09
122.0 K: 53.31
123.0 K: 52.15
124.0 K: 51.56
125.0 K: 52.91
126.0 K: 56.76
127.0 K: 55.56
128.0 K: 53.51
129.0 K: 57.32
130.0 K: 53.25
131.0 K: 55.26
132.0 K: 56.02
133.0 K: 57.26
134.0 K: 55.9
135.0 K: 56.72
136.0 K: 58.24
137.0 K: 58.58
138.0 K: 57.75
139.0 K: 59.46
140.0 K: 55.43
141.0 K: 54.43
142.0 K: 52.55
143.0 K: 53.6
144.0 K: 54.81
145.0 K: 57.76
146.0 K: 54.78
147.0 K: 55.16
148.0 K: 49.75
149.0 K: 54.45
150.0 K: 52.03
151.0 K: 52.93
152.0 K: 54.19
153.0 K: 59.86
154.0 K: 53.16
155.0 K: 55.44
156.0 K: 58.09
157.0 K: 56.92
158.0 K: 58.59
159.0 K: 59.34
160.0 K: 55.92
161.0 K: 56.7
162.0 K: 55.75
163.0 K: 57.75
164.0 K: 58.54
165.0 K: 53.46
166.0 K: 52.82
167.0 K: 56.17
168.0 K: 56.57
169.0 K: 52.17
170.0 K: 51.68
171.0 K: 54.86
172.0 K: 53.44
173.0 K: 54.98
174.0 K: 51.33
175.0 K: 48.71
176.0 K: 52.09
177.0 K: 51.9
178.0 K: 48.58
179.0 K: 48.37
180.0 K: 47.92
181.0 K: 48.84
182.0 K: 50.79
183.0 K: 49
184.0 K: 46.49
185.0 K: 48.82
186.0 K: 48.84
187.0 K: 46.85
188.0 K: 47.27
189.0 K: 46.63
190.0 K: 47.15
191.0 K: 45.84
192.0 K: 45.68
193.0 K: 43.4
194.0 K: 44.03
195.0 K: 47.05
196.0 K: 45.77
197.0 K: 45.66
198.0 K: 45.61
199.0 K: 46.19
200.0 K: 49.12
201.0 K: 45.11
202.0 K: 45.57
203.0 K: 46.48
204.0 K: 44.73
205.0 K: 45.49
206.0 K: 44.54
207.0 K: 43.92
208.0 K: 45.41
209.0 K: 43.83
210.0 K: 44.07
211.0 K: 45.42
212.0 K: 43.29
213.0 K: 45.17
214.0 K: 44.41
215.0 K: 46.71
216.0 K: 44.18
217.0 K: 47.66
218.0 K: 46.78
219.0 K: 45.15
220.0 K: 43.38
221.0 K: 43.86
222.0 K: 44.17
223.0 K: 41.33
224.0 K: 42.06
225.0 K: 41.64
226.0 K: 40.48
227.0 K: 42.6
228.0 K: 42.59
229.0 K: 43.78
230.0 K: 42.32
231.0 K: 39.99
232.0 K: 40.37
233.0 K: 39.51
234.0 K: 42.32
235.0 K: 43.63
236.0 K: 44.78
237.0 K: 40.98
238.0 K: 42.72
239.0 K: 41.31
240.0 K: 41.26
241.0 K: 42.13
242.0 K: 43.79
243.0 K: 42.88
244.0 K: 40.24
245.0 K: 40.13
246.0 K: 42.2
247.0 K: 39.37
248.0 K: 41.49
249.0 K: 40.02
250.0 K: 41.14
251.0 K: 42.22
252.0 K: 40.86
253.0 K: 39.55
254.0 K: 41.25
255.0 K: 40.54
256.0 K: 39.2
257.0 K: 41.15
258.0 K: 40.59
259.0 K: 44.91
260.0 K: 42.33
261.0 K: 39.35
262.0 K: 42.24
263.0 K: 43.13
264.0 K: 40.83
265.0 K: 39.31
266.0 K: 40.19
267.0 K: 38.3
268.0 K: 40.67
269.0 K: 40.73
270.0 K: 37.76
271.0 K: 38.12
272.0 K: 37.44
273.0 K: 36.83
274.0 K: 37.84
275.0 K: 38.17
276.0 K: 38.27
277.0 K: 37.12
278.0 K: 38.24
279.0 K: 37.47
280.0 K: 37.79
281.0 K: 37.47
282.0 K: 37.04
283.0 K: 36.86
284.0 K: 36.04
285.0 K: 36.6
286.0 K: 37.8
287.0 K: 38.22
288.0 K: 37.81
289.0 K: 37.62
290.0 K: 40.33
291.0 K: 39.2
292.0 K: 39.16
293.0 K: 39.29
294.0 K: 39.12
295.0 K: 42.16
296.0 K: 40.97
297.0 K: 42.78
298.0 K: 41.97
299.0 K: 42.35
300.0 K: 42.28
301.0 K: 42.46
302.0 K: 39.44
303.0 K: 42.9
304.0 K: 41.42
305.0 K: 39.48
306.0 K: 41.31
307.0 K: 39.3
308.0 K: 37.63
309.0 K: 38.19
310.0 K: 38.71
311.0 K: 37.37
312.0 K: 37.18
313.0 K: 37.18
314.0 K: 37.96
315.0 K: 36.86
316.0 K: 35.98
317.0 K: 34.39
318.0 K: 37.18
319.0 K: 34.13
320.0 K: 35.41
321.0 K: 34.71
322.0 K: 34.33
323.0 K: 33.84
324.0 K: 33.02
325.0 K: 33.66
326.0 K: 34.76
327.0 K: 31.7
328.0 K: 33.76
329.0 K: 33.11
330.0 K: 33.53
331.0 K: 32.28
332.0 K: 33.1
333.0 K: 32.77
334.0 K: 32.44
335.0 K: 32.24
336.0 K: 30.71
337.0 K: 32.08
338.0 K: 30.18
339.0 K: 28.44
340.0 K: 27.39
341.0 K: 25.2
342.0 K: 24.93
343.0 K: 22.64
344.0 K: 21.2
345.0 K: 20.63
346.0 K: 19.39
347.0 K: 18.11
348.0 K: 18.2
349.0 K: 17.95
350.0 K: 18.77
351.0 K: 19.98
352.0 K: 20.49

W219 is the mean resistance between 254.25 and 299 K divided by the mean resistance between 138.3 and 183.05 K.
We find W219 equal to 0.73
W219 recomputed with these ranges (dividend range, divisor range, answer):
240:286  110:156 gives 0.74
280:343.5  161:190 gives 0.70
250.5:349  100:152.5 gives 0.69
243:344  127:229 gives 0.74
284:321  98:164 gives 0.73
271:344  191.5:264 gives 0.84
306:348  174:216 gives 0.69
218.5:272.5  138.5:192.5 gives 0.78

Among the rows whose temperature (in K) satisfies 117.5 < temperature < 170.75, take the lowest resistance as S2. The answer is 49.75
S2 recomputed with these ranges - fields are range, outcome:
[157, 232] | 39.99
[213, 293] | 36.04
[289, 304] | 37.62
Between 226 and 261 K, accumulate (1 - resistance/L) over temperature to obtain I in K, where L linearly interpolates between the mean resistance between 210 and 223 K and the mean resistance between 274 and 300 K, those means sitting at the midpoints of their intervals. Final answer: 0.8 K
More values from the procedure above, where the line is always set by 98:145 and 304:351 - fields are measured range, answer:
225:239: -0.3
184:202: -0.5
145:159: -1.8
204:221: -0.7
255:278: -1.2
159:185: -3.0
